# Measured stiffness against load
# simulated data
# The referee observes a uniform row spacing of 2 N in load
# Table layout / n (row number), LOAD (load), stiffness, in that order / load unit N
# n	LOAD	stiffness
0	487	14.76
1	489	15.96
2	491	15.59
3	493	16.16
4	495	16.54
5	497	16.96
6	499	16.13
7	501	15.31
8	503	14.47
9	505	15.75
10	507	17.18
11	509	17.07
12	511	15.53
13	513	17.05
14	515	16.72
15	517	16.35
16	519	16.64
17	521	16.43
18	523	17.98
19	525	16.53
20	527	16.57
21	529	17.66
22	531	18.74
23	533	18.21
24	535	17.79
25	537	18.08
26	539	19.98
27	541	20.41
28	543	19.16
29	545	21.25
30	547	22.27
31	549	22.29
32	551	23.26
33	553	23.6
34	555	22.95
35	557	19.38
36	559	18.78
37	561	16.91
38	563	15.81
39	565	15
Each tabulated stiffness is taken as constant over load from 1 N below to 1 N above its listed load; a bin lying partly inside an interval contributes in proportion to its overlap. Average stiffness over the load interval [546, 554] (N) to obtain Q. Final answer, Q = 22.9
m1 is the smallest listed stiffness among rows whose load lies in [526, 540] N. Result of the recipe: 16.57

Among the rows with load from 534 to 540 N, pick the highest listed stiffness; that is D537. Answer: 19.98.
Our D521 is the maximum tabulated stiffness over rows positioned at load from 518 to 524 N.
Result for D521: 17.98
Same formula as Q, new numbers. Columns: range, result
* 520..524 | 17.2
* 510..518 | 16.4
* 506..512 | 16.6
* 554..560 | 20.4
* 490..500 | 16.3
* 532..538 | 18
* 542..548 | 20.9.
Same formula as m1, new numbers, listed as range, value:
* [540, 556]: 19.16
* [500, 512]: 14.47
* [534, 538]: 17.79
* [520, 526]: 16.43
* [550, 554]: 23.26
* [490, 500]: 15.59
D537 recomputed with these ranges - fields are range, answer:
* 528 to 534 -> 18.74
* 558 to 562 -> 18.78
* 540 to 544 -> 20.41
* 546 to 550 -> 22.29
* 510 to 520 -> 17.05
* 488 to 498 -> 16.96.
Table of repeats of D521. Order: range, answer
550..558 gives 23.6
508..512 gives 17.07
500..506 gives 15.75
